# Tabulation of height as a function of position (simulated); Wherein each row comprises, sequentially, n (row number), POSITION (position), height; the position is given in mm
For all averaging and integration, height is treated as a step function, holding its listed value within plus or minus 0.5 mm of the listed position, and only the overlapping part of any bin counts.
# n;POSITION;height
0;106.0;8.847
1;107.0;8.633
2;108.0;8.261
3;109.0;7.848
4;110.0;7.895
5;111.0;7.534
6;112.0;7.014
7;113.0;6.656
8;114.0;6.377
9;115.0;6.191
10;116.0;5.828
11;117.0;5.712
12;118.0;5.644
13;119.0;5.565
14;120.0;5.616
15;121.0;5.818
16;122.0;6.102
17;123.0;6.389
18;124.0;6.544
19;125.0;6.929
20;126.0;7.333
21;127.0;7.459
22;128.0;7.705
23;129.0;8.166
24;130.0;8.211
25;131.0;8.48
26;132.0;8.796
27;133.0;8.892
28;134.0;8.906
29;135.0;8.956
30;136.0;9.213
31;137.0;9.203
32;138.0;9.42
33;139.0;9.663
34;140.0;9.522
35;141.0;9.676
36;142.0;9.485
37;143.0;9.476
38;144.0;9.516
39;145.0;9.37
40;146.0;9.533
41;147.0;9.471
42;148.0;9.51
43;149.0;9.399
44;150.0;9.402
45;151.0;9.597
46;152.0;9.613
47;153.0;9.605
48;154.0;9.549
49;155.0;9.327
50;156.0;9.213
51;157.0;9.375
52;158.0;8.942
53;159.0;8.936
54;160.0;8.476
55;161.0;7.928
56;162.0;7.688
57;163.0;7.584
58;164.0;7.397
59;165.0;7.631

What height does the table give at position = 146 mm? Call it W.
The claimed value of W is 9.533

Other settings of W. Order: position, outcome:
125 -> 6.929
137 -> 9.203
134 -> 8.906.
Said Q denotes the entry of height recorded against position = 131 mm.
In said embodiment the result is 8.48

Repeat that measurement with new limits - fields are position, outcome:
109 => 7.848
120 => 5.616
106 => 8.847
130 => 8.211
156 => 9.213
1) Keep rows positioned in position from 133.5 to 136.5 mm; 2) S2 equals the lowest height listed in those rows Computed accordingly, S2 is 8.906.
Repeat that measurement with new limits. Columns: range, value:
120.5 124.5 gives 5.818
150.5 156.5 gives 9.213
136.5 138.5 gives 9.203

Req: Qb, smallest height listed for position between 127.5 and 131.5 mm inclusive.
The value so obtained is 7.705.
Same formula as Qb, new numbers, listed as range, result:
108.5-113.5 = 6.656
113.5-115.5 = 6.191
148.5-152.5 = 9.399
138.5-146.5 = 9.37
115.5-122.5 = 5.565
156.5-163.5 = 7.584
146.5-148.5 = 9.471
